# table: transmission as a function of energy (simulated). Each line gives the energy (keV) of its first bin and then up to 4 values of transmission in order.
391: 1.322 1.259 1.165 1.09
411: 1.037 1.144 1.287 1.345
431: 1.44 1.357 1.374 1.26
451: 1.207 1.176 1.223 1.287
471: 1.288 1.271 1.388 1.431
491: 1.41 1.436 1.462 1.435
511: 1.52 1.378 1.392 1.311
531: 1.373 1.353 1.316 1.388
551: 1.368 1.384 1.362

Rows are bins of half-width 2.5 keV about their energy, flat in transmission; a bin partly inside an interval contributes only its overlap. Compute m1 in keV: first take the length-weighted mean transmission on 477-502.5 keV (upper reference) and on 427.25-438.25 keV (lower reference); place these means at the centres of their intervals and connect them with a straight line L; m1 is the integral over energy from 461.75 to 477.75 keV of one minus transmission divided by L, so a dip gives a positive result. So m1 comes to 1.5 keV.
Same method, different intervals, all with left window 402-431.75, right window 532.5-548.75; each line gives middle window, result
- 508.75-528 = -1.1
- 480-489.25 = -0.9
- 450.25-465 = 0.5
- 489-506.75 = -1.8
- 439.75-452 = -0.4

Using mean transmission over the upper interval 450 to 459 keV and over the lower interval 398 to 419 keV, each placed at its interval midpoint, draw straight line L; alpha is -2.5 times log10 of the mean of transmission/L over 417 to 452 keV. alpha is -0.143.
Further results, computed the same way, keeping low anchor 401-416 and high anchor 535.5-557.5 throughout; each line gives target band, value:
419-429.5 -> -0.18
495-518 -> -0.13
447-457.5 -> -0.02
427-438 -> -0.22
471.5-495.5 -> -0.11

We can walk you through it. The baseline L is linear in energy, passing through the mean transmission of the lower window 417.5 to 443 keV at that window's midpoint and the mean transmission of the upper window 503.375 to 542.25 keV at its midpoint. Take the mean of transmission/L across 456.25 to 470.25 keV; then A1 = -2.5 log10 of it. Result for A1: 0.10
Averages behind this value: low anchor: 1.35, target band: 1.25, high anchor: 1.39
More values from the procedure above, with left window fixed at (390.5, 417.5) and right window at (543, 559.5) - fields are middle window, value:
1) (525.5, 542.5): 0.007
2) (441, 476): -0.011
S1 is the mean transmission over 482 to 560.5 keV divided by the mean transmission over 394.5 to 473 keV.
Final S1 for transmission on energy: 1.12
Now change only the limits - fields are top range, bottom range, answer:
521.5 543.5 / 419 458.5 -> 1.03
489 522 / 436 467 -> 1.14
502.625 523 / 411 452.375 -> 1.11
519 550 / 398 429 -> 1.15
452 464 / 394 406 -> 1.02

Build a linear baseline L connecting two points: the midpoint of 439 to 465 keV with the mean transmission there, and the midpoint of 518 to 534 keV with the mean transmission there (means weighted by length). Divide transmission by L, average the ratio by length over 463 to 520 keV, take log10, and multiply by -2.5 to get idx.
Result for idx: -0.066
